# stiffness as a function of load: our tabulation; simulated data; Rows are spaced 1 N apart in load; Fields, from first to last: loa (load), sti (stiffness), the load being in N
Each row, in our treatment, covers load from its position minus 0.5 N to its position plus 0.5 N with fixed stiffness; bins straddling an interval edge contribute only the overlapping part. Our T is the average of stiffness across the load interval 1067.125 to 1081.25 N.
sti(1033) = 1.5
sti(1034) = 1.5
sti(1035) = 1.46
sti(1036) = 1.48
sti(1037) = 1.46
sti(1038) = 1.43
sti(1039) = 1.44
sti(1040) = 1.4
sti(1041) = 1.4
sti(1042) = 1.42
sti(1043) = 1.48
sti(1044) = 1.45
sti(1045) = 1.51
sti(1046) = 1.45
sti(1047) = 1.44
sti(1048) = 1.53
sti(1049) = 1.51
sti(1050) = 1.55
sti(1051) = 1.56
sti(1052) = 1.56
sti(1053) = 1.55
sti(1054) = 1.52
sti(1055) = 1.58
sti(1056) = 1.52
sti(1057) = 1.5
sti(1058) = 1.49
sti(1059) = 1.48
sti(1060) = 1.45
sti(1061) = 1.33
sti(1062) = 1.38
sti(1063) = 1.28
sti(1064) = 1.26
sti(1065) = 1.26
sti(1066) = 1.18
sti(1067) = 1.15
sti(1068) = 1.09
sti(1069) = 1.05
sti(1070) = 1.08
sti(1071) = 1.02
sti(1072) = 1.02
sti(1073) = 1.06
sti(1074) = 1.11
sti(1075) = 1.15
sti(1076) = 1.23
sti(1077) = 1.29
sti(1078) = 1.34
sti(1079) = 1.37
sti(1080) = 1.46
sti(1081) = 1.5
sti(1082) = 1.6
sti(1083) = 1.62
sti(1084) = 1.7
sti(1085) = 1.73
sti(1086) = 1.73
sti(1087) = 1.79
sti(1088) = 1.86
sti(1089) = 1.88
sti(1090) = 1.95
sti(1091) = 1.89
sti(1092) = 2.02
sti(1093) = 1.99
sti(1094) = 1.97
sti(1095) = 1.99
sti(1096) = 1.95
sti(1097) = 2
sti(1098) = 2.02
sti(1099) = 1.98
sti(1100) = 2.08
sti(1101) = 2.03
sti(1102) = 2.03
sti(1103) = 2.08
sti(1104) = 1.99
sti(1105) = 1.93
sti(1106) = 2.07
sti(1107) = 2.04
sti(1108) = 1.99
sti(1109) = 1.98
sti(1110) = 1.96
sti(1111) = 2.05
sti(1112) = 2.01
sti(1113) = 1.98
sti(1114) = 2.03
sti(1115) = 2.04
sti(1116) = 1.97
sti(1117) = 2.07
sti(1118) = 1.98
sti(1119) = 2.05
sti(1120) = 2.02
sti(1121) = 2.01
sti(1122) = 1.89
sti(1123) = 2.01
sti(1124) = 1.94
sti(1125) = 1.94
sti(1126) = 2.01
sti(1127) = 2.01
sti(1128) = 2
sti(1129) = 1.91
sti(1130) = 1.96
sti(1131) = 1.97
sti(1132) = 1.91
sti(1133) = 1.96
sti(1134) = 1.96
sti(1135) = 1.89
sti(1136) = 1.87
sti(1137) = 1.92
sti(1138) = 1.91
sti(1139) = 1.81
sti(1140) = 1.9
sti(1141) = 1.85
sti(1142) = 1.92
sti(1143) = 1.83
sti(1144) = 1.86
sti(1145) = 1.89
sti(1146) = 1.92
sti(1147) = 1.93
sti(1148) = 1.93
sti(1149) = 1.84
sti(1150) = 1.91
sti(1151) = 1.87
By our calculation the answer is 1.19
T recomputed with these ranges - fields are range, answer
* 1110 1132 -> 1.99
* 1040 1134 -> 1.69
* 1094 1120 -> 2.01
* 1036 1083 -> 1.37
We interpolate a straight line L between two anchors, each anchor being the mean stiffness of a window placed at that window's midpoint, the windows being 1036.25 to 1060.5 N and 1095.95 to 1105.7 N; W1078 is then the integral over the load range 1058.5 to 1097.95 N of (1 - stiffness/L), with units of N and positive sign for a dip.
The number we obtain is 6.6 N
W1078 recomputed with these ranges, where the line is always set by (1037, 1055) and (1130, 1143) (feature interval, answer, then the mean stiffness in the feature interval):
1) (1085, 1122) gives -4.81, 1.98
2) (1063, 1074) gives 3.21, 1.12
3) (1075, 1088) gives 0.97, 1.53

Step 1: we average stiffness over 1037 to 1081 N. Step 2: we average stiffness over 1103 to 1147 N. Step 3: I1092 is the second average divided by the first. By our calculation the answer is 1.44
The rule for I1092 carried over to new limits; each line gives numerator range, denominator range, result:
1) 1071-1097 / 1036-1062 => 1.09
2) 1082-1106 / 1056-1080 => 1.53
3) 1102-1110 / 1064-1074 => 1.81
